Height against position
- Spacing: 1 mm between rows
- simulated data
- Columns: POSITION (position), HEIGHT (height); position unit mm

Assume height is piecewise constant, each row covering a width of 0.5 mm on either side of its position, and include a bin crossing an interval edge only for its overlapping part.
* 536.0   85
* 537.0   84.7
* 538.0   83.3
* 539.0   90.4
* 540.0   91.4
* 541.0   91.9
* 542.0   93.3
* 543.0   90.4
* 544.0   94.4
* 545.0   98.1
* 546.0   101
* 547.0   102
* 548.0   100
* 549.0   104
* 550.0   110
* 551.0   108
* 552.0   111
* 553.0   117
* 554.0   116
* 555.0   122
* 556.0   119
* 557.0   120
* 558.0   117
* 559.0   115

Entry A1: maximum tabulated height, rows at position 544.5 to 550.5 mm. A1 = 110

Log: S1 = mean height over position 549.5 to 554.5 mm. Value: 112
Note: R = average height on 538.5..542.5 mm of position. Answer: 91.8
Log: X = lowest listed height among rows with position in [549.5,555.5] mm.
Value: 108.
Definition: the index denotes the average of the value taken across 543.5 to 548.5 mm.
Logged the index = 99.1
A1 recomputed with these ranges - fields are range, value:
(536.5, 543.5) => 93.3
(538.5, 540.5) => 91.4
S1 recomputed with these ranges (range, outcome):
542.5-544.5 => 92.4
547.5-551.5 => 106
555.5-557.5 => 120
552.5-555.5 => 118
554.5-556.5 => 120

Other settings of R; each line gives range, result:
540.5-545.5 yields 93.6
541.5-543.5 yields 91.8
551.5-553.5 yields 114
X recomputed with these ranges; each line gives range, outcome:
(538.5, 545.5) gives 90.4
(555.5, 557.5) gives 119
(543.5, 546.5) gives 94.4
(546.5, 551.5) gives 100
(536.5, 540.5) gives 83.3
